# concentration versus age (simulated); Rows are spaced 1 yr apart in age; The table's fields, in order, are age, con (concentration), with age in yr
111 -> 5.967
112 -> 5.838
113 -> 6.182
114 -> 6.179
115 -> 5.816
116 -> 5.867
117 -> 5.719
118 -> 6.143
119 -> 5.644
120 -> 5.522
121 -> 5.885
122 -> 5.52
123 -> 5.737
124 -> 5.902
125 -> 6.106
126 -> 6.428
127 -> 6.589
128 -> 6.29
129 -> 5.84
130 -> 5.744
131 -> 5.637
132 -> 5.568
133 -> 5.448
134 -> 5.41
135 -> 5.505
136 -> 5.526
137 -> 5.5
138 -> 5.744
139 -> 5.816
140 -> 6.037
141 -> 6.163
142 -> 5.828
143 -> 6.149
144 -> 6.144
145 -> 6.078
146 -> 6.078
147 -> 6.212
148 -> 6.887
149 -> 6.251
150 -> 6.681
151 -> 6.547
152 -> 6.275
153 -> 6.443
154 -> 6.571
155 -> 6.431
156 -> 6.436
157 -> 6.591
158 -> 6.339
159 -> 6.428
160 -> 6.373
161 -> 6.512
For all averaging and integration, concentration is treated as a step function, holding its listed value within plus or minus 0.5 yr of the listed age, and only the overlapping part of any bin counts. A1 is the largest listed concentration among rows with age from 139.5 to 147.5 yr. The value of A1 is 6.212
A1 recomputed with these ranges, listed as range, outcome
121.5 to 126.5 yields 6.428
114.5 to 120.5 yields 6.143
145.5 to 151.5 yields 6.887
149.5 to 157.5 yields 6.681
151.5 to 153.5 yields 6.443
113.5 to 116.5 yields 6.179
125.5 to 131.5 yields 6.589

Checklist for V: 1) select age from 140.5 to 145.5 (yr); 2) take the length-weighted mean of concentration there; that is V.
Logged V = 6.07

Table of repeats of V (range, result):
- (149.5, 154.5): 6.5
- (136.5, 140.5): 5.77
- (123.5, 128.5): 6.26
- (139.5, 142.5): 6.01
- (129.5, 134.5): 5.56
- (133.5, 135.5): 5.46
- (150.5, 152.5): 6.41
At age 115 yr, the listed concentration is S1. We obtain 5.816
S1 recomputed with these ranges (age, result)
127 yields 6.589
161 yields 6.512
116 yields 5.867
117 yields 5.719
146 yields 6.078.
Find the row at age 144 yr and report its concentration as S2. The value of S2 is 6.144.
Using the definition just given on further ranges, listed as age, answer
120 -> 5.522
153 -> 6.443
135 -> 5.505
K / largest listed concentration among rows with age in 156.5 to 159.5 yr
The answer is 6.591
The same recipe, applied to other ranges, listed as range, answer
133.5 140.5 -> 6.037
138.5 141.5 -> 6.163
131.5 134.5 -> 5.568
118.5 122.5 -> 5.885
